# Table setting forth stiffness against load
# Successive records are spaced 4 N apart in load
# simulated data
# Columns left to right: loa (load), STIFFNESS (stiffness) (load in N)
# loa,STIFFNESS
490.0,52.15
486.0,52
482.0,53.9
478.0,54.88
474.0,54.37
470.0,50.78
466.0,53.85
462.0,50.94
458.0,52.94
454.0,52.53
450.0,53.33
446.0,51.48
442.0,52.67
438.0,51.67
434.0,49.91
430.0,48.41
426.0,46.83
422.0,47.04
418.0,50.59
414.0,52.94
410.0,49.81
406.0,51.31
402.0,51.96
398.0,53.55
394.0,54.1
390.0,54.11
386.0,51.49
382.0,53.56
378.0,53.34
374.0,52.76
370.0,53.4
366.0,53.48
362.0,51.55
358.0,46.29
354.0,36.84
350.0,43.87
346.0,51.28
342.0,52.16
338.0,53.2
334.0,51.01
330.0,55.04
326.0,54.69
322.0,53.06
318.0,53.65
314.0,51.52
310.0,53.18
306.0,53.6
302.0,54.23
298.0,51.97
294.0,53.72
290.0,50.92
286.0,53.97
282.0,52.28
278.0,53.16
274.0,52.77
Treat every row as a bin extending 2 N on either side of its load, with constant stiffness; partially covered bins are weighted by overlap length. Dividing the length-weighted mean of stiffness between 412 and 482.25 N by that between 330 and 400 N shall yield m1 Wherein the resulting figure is 1.01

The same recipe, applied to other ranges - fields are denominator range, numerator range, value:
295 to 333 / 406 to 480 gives 0.96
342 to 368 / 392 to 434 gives 1.06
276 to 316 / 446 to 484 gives 1.00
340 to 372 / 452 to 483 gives 1.09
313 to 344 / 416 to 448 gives 0.94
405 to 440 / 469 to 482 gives 1.08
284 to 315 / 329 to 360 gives 0.92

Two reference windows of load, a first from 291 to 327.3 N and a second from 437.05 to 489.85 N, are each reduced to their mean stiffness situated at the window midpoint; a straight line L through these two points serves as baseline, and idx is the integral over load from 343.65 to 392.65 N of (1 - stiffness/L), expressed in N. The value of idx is 2.6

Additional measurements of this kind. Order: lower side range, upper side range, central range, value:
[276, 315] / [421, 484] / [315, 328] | -0.2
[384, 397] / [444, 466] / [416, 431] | 1.3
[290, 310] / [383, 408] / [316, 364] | 2.5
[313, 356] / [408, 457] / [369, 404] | -1.8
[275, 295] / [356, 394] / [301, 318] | -0.2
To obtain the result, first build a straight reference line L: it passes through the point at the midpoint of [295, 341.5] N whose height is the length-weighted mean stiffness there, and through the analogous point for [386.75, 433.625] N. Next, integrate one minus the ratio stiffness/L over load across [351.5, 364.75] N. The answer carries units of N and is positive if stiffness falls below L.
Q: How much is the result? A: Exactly 1.74 N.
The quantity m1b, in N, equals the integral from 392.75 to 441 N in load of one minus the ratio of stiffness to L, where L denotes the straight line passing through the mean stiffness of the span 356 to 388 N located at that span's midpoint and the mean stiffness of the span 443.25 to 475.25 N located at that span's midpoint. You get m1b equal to 1.5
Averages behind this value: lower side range 52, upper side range 52.5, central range 50.7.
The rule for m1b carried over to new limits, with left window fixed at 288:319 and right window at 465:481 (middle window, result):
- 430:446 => 0.69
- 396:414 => 0.48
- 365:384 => -0.07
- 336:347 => 0.14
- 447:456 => 0.10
